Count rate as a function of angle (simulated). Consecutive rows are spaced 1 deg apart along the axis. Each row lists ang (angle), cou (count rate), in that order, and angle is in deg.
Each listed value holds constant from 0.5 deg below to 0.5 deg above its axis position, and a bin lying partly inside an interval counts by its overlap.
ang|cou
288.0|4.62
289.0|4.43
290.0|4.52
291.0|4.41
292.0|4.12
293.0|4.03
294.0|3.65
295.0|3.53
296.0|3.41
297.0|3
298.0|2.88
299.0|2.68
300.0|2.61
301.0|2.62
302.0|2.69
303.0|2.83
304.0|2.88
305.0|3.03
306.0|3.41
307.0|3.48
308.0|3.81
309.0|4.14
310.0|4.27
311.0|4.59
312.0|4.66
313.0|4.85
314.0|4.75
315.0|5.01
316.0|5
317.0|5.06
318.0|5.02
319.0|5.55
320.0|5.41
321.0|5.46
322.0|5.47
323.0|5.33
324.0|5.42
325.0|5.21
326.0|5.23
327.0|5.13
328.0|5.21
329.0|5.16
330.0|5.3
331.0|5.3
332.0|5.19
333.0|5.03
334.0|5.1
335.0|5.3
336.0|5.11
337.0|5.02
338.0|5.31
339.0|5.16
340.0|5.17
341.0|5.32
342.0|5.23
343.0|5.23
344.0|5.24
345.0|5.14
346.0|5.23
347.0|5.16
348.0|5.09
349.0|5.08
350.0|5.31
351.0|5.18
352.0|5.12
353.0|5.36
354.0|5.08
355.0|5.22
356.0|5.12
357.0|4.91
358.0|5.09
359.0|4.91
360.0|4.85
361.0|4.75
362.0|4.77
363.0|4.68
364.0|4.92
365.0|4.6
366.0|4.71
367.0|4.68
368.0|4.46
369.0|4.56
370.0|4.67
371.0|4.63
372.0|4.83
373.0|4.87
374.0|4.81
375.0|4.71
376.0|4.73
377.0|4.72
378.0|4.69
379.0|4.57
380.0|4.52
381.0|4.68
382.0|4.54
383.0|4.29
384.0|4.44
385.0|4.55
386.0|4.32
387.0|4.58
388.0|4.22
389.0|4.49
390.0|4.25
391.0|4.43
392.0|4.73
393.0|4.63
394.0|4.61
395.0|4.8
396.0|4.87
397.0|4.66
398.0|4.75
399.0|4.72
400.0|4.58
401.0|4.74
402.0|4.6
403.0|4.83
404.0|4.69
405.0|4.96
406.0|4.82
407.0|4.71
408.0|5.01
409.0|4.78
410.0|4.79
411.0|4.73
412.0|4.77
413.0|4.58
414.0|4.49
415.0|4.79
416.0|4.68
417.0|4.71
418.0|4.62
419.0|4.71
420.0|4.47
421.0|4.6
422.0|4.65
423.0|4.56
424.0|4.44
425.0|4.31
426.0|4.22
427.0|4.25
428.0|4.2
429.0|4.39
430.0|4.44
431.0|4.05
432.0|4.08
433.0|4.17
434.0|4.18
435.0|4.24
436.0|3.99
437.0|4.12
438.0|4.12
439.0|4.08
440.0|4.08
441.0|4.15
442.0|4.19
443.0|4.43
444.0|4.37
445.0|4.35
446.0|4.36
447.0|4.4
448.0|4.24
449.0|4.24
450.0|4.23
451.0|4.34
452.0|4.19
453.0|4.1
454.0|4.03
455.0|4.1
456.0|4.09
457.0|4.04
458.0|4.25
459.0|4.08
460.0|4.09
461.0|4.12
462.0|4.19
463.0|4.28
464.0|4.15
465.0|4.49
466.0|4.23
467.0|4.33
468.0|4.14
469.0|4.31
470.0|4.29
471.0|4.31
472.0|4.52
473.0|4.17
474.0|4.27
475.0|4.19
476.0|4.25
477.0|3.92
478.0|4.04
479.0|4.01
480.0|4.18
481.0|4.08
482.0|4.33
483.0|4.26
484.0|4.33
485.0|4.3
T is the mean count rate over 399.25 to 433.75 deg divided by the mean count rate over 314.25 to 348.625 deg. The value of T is 0.9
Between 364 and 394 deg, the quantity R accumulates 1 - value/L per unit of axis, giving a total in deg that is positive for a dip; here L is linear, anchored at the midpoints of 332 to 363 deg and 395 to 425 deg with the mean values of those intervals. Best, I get 1.92 deg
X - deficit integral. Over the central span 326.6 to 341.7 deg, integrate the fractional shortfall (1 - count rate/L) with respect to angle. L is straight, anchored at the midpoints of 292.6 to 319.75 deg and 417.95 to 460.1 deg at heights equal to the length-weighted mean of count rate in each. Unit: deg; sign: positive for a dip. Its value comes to -4.82 deg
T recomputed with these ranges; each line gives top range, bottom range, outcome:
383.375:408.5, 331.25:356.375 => 0.90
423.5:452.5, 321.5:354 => 0.81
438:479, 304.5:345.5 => 0.85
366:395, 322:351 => 0.88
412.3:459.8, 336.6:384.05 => 0.88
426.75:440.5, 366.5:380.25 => 0.89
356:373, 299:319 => 1.21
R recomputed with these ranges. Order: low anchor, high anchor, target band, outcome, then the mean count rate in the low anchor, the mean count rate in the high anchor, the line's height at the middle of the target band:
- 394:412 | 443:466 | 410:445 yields 1.0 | 4.76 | 4.22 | 4.5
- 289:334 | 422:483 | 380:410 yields -2.6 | 4.34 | 4.22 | 4.27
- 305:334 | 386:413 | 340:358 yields -1.4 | 4.88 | 4.67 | 4.8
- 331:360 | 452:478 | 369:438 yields 1.9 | 5.15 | 4.19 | 4.69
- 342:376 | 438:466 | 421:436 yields 0.3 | 4.94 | 4.21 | 4.39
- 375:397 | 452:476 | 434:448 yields 0.3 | 4.56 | 4.21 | 4.31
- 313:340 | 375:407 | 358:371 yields 0.3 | 5.19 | 4.62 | 4.85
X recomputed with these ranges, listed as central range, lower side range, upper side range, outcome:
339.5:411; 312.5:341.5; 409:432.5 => 0.6 deg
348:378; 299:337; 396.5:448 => -2.3 deg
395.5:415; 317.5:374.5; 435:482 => -0.5 deg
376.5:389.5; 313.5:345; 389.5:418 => 0.9 deg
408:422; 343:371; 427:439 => -1.0 deg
